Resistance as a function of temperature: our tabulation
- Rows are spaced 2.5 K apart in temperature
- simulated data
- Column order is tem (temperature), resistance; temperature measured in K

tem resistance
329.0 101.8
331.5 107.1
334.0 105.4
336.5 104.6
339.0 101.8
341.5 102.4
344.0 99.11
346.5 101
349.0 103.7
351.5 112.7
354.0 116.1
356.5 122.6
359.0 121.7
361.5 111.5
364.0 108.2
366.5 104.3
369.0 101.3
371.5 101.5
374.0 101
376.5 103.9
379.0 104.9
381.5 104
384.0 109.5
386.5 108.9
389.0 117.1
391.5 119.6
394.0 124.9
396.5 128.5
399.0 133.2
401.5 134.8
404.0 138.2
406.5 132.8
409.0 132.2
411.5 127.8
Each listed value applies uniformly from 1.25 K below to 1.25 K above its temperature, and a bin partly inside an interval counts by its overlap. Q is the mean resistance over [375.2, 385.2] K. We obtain 106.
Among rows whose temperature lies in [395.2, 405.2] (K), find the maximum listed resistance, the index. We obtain 138.2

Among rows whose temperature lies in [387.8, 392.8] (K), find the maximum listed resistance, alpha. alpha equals 119.6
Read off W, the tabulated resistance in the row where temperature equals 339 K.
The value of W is 101.8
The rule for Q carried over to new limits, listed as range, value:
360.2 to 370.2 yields 106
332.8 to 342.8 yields 104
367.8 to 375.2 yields 101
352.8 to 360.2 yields 120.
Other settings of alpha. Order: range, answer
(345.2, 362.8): 122.6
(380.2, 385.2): 109.5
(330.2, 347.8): 107.1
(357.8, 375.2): 121.7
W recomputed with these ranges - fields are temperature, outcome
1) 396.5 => 128.5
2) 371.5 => 101.5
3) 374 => 101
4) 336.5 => 104.6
